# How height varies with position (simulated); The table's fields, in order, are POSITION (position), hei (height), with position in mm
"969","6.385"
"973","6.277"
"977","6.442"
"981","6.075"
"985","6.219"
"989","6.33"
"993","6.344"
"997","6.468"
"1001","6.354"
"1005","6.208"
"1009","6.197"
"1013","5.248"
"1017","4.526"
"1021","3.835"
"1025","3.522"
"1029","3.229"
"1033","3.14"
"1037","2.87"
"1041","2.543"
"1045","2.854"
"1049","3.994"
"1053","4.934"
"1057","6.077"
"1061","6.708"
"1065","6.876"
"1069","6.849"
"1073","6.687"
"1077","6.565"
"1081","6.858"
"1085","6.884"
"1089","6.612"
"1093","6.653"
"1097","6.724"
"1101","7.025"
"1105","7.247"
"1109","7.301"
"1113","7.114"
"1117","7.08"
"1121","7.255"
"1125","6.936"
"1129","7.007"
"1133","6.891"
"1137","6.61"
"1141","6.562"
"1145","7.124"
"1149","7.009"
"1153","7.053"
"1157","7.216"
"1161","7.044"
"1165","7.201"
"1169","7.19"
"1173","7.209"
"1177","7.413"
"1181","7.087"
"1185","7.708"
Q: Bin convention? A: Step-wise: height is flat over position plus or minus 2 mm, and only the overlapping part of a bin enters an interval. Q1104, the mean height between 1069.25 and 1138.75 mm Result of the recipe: 6.91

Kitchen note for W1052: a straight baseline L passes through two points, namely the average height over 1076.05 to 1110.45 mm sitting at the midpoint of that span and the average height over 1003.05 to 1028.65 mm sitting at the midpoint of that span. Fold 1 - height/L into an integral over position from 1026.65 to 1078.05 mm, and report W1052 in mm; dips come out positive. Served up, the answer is 9.24 mm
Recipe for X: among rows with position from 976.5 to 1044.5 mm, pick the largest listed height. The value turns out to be 6.468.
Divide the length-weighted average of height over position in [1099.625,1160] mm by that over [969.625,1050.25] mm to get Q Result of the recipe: 1.4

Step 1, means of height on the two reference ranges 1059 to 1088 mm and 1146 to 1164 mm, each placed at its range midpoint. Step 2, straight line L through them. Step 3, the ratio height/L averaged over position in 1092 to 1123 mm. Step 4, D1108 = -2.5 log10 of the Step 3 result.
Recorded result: -0.02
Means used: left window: 6.77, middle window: 7.06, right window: 7.09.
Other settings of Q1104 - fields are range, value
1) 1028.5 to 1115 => 5.76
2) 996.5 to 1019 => 5.79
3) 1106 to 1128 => 7.14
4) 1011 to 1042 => 3.65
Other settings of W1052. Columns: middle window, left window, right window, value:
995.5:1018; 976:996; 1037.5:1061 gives -1.0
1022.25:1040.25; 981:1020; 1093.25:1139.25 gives 8.8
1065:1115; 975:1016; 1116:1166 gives -1.3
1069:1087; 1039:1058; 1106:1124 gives -4.6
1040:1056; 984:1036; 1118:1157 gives 5.3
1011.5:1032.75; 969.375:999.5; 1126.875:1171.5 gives 8.2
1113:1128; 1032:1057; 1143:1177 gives -2.9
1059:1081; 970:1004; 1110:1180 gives -0.1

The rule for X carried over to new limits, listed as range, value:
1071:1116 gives 7.301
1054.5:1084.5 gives 6.876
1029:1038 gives 3.229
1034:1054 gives 4.934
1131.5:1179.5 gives 7.413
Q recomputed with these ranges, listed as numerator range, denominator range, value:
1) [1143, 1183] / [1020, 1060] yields 1.90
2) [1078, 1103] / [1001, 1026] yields 1.33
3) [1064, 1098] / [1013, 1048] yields 1.96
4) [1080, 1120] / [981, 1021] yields 1.18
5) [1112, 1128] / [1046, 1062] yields 1.37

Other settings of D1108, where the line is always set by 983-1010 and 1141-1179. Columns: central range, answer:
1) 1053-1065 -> 0.07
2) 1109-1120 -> -0.04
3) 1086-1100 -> 0.01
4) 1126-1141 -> 0.03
